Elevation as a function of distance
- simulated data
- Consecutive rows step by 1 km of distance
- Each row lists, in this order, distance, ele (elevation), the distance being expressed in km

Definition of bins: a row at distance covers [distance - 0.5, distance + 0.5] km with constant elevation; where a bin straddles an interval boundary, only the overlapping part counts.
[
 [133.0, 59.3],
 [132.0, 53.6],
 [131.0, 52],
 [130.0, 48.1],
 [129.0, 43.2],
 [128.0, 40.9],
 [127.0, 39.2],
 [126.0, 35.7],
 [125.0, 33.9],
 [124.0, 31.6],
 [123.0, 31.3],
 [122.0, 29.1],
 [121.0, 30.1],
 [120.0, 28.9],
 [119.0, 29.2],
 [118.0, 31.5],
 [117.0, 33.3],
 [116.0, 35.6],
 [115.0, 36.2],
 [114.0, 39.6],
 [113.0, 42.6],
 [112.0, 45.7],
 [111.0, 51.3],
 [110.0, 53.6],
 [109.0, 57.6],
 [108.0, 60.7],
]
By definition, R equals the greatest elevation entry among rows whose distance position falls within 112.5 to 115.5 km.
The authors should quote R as 42.6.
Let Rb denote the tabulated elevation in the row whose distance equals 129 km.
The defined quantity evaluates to 43.2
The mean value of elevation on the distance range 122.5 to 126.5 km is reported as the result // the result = 33.1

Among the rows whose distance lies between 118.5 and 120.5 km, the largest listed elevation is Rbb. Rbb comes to 29.2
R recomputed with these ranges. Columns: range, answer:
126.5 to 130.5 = 48.1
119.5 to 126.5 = 35.7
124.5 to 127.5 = 39.2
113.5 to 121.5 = 39.6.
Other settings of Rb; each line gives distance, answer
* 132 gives 53.6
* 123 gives 31.3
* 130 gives 48.1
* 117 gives 33.3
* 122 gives 29.1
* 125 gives 33.9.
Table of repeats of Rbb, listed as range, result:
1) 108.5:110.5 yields 57.6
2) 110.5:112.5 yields 51.3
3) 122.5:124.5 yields 31.6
